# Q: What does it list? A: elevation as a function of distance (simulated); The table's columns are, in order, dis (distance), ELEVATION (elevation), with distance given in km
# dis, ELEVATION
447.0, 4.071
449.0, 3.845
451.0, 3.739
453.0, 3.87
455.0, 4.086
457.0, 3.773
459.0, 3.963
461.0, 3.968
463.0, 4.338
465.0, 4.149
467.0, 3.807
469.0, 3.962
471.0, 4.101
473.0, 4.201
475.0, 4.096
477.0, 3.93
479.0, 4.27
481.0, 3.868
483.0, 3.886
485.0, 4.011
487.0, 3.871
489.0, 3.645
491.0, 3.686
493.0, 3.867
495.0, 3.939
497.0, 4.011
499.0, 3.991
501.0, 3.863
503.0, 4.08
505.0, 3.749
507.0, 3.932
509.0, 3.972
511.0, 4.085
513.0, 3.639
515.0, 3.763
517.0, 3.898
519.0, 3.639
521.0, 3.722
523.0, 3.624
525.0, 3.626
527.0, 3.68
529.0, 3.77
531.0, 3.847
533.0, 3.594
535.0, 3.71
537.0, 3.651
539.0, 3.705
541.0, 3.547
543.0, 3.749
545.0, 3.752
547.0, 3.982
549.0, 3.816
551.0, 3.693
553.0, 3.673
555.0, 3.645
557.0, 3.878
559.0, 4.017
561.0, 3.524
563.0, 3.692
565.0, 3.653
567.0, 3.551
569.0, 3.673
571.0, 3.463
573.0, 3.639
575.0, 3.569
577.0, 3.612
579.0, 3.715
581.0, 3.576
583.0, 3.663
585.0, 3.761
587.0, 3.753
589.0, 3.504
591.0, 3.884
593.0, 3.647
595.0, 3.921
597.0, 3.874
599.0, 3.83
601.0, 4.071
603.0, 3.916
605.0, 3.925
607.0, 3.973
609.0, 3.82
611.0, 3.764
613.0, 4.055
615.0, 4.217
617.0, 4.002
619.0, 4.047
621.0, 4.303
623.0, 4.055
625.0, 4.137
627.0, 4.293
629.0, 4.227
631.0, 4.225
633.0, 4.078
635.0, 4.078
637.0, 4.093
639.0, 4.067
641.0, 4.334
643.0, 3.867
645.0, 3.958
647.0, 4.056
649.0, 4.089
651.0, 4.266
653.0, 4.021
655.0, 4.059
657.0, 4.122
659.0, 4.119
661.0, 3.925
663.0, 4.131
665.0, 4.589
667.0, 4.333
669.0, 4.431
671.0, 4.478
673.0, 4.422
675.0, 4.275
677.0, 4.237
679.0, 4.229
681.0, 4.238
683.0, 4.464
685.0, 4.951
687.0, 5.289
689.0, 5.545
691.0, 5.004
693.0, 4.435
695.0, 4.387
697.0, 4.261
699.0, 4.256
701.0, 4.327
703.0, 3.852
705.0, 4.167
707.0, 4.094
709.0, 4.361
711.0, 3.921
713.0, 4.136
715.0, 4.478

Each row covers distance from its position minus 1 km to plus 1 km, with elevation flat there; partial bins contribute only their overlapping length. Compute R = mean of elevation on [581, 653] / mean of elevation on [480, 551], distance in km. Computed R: 1.0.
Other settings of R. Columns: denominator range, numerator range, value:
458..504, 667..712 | 1.11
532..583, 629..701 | 1.17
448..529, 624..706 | 1.10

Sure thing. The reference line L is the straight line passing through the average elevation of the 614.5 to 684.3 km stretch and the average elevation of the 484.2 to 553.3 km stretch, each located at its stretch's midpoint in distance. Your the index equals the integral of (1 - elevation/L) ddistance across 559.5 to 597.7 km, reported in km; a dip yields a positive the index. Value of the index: 2.9 km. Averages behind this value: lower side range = 3.79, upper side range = 4.19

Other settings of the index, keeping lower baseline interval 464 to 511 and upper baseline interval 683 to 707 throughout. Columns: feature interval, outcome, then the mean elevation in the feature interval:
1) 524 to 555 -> 2.9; 3.72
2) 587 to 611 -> 2.5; 3.84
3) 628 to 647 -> 1.3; 4.1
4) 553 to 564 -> 1.1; 3.74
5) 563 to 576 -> 1.8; 3.6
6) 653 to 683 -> 1.5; 4.26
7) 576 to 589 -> 1.7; 3.67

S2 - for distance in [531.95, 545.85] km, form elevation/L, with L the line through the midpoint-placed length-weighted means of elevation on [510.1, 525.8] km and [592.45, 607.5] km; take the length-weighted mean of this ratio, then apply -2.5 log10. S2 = 0.03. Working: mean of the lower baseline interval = 3.75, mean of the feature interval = 3.67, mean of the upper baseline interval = 3.9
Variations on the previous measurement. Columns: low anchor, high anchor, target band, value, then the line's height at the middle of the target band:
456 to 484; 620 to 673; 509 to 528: 0.086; 4.06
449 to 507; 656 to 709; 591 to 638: 0.061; 4.25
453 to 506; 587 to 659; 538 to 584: 0.087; 4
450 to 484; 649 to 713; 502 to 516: 0.049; 4.07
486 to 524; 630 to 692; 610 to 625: 0.031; 4.19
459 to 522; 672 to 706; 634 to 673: 0.057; 4.39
